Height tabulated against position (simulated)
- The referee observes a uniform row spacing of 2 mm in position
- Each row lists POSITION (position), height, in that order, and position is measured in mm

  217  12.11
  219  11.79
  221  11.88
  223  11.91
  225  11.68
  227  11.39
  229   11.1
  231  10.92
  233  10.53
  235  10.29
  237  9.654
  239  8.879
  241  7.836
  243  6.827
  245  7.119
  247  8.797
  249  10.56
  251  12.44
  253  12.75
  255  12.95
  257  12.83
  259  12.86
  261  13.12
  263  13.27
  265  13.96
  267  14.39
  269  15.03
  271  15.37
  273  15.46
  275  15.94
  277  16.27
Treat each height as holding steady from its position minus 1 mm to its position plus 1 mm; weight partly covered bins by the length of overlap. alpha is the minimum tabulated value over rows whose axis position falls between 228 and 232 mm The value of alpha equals 10.92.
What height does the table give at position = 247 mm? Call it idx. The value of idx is 8.797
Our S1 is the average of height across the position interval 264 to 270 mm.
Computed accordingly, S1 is 14.5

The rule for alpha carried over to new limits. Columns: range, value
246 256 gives 8.797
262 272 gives 13.27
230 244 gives 6.827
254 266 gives 12.83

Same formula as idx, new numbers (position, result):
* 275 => 15.94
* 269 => 15.03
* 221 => 11.88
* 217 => 12.11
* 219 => 11.79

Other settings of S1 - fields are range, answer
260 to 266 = 13.5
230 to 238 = 10.3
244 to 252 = 9.73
